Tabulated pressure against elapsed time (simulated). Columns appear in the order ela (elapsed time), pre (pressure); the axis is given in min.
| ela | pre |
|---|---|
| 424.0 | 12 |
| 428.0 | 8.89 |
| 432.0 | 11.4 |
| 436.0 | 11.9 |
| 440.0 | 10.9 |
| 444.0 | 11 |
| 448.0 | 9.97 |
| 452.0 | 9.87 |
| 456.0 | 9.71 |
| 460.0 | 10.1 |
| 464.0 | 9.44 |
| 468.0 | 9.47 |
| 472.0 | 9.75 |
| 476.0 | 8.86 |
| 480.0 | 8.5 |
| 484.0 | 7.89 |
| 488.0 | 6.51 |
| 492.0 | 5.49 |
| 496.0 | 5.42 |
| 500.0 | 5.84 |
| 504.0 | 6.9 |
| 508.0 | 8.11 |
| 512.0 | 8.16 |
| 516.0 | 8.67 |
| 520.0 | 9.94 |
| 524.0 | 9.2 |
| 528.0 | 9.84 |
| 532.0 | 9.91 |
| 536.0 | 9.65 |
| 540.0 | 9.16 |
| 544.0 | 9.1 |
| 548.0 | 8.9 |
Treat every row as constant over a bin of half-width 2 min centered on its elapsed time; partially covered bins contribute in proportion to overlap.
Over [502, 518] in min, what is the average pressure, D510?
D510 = 7.96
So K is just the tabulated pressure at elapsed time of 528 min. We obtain 9.84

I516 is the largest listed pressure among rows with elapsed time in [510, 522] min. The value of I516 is 9.94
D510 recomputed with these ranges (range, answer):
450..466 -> 9.78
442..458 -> 10.1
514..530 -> 9.41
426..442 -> 10.8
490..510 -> 6.35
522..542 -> 9.55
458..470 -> 9.67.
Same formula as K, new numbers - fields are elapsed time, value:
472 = 9.75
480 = 8.5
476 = 8.86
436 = 11.9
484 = 7.89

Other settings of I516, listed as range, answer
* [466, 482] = 9.75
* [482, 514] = 8.16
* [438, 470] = 11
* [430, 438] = 11.9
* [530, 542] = 9.91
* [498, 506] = 6.9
